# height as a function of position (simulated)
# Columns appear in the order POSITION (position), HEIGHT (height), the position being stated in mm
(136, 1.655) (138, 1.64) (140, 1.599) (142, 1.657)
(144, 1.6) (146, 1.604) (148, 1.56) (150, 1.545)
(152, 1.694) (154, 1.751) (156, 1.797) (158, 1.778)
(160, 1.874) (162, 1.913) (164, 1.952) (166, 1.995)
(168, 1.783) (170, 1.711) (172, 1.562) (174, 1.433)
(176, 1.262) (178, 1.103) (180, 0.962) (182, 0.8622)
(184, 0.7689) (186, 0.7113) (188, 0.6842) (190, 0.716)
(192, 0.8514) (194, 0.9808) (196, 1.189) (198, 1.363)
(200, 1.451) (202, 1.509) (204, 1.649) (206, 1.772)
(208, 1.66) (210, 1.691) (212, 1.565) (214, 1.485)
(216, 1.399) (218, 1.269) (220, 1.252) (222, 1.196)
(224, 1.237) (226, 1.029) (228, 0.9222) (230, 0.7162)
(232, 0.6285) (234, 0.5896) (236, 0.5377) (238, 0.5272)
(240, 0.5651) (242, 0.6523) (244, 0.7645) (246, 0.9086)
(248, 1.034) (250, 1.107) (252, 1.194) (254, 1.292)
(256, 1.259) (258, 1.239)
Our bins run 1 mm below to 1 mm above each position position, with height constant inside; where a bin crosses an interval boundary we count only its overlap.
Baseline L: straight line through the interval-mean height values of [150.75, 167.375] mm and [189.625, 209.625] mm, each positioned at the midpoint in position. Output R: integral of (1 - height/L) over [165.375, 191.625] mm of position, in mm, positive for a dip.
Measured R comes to 7.29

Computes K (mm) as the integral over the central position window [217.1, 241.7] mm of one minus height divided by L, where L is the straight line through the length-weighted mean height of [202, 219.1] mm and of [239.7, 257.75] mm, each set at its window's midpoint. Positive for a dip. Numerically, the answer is 8.3 mm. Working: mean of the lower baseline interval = 1.56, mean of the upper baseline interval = 1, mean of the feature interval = 0.865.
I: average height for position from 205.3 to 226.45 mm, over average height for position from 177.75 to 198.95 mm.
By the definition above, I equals 1.54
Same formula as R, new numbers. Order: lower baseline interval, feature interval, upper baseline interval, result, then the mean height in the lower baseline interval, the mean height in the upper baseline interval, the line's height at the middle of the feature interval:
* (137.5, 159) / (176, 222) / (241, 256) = 3.03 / 1.66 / 1.01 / 1.33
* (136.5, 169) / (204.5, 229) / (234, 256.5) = -4.97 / 1.73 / 0.873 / 1.14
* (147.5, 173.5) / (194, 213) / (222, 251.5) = -4.51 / 1.76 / 0.821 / 1.23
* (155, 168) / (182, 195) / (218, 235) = 6.11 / 1.88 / 0.965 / 1.5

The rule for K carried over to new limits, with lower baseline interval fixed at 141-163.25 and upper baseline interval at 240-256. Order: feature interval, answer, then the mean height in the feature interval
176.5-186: 3.6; 0.919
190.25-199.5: 2.0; 1.08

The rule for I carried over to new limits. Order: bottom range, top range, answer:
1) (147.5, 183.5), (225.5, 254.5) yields 0.52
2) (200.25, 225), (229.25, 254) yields 0.54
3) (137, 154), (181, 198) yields 0.54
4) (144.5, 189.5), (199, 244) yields 0.78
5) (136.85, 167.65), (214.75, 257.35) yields 0.56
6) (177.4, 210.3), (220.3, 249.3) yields 0.71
